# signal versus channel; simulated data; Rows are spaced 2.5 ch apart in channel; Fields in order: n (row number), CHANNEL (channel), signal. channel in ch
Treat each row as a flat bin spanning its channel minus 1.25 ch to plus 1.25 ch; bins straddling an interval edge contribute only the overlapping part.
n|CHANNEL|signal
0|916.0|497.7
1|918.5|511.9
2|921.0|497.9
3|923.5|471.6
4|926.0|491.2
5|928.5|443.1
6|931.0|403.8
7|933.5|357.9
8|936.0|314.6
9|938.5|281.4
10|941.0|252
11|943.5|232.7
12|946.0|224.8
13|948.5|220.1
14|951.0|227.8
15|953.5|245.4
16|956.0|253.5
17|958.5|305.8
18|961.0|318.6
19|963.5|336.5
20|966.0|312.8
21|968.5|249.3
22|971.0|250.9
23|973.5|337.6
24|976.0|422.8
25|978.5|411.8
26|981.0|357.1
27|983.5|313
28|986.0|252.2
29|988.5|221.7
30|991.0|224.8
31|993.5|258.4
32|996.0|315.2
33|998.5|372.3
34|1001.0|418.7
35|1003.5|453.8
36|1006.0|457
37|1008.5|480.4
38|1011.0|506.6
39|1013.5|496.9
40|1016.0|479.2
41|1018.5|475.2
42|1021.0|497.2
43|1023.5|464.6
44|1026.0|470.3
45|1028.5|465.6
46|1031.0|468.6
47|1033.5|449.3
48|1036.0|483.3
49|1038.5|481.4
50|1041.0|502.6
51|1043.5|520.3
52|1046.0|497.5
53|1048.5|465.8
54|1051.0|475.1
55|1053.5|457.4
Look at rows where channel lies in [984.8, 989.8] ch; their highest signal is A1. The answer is 252.2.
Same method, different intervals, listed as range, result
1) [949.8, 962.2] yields 318.6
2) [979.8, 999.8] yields 372.3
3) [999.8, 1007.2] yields 457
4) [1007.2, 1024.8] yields 506.6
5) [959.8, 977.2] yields 422.8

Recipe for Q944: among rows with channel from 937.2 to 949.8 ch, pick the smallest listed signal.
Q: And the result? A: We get 220.1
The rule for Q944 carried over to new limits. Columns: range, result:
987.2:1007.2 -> 221.7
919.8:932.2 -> 403.8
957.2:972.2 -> 249.3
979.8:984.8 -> 313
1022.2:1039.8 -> 449.3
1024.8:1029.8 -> 465.6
